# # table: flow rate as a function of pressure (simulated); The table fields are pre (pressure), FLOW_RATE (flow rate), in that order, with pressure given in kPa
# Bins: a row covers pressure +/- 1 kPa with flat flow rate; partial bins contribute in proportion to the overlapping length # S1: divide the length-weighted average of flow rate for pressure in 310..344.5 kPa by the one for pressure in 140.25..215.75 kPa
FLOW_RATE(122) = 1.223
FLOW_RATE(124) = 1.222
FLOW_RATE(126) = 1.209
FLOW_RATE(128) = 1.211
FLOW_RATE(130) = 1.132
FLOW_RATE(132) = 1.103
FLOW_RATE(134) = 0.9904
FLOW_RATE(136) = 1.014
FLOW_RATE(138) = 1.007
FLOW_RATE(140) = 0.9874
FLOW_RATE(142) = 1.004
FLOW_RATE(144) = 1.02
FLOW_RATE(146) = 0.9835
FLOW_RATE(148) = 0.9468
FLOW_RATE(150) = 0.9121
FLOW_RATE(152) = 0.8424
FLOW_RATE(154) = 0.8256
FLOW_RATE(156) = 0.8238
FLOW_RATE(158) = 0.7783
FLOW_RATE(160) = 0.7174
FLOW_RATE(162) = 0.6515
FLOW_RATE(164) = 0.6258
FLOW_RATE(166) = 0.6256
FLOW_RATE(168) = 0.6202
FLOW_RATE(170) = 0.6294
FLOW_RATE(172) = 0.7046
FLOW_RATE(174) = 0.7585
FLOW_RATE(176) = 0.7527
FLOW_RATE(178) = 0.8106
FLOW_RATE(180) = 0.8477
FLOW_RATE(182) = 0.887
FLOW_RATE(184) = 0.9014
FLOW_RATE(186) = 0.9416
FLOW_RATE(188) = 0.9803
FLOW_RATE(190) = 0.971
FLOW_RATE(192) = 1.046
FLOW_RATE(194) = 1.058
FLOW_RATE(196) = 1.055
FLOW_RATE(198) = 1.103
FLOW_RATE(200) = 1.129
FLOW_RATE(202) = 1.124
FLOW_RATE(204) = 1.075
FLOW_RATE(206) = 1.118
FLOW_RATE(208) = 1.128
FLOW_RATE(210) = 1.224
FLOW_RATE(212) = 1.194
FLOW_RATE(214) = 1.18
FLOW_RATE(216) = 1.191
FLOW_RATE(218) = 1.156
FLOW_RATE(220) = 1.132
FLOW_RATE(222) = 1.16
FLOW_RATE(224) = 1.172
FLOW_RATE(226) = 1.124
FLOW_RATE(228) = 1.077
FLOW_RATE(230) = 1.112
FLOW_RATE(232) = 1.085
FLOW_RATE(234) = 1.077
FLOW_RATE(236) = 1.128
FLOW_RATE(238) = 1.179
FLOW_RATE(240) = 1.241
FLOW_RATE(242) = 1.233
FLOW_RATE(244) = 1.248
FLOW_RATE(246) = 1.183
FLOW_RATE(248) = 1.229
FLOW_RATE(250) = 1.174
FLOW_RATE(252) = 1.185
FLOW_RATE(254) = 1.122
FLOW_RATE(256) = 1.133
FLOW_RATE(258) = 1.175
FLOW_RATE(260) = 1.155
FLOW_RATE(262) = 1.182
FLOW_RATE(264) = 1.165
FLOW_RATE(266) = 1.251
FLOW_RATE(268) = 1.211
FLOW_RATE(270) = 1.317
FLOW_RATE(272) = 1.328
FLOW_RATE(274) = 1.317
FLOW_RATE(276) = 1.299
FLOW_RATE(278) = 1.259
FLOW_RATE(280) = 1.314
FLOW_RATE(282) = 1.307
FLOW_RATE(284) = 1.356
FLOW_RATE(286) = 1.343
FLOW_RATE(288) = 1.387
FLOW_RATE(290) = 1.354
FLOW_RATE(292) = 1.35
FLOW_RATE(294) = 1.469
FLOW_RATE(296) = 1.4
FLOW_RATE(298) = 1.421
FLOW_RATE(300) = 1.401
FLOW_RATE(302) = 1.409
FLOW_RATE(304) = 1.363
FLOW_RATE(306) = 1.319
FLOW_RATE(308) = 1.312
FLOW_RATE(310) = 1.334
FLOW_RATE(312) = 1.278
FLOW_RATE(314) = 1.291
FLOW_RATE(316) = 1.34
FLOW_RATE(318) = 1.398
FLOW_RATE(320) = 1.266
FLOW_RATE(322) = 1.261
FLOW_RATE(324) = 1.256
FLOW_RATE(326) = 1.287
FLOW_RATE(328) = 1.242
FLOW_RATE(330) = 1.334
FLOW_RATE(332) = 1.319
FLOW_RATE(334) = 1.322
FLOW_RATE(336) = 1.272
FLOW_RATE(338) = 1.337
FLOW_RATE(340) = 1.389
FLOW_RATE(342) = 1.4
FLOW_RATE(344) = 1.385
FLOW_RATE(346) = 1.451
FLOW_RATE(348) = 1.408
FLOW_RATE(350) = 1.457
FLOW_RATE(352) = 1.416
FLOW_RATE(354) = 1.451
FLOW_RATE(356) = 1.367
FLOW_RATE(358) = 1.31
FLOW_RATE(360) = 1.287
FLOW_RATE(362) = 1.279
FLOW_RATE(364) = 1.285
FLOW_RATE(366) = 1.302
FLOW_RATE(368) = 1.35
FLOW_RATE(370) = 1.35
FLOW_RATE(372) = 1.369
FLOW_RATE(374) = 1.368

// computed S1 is 1.43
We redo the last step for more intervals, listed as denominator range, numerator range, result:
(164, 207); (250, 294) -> 1.40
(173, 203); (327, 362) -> 1.42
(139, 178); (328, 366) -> 1.69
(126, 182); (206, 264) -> 1.34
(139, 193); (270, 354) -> 1.61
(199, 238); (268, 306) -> 1.19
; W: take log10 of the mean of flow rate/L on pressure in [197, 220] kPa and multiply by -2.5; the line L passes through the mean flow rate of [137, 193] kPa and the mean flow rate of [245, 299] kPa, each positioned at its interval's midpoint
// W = -0.13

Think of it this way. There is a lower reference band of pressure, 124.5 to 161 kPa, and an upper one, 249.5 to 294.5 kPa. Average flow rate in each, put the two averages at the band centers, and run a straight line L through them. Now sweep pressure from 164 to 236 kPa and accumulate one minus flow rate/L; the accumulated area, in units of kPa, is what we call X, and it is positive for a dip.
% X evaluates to 7.1 kPa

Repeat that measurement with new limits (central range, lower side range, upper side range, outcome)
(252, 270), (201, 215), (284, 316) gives 1.26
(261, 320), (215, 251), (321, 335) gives -4.15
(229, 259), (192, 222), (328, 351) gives 0.74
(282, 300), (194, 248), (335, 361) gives -1.50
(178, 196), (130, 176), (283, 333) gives 0.10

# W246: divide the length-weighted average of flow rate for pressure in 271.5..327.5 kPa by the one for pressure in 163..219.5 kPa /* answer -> 1.4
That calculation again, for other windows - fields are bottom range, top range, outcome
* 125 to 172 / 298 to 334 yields 1.48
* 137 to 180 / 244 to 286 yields 1.52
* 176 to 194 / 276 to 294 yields 1.45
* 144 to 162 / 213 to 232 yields 1.34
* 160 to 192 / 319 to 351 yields 1.70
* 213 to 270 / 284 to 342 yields 1.15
